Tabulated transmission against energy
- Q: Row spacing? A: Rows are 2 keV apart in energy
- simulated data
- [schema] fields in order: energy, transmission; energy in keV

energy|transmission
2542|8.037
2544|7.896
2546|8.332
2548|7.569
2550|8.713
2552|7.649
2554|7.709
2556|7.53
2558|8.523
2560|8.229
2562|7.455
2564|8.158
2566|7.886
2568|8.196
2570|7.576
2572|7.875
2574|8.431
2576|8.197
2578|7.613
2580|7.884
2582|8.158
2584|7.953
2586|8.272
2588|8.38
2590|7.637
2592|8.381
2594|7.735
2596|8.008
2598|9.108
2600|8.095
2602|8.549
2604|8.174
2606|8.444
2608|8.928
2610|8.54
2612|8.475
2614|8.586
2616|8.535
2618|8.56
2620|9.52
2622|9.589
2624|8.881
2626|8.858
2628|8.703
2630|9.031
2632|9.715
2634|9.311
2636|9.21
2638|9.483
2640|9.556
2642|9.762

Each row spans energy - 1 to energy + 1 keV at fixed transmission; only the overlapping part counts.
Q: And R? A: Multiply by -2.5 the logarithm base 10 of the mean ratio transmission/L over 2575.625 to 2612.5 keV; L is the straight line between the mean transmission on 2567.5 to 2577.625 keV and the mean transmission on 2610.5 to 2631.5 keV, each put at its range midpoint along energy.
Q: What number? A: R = 0.022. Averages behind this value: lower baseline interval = 8.02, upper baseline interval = 8.89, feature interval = 8.24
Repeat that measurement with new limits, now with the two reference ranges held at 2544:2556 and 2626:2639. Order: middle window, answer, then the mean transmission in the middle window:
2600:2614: 0.04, 8.49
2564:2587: 0.04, 8.01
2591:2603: 0.05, 8.31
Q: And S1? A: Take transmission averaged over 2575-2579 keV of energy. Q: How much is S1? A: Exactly 7.9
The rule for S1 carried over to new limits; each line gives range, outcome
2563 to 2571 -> 7.95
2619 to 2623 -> 9.55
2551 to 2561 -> 7.93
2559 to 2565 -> 7.95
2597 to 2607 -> 8.47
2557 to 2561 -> 8.38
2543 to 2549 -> 7.93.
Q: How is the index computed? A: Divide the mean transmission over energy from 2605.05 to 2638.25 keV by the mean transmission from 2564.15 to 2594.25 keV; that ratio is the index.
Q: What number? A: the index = 1.1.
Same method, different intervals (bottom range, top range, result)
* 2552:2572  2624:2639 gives 1.16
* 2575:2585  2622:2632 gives 1.13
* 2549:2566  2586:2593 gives 1.02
